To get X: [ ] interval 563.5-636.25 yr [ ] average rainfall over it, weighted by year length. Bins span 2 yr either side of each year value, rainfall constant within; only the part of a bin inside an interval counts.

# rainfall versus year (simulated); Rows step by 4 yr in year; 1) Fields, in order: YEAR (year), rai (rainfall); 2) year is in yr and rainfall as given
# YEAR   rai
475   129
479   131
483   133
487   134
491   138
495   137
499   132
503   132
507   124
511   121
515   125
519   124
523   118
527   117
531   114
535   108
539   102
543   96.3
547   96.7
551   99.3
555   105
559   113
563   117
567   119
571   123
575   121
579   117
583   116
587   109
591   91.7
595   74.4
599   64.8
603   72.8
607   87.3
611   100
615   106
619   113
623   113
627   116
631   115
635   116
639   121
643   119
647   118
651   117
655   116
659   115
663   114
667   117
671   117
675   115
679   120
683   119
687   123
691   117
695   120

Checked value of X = 104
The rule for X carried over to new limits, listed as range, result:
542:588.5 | 111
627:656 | 117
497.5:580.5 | 115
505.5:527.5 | 122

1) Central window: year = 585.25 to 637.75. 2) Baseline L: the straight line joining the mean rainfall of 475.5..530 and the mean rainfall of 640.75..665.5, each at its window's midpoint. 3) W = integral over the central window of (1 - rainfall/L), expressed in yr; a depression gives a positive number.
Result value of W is 9.2 yr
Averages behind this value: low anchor 128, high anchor 117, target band 98.7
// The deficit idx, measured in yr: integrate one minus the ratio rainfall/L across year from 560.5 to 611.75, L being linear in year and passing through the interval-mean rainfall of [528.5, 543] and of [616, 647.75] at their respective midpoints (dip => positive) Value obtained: 4.7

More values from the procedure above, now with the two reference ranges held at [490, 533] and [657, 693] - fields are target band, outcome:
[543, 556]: 2.5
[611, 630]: 1.5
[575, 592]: 1.5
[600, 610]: 3.3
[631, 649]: 0.2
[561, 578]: 0.4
